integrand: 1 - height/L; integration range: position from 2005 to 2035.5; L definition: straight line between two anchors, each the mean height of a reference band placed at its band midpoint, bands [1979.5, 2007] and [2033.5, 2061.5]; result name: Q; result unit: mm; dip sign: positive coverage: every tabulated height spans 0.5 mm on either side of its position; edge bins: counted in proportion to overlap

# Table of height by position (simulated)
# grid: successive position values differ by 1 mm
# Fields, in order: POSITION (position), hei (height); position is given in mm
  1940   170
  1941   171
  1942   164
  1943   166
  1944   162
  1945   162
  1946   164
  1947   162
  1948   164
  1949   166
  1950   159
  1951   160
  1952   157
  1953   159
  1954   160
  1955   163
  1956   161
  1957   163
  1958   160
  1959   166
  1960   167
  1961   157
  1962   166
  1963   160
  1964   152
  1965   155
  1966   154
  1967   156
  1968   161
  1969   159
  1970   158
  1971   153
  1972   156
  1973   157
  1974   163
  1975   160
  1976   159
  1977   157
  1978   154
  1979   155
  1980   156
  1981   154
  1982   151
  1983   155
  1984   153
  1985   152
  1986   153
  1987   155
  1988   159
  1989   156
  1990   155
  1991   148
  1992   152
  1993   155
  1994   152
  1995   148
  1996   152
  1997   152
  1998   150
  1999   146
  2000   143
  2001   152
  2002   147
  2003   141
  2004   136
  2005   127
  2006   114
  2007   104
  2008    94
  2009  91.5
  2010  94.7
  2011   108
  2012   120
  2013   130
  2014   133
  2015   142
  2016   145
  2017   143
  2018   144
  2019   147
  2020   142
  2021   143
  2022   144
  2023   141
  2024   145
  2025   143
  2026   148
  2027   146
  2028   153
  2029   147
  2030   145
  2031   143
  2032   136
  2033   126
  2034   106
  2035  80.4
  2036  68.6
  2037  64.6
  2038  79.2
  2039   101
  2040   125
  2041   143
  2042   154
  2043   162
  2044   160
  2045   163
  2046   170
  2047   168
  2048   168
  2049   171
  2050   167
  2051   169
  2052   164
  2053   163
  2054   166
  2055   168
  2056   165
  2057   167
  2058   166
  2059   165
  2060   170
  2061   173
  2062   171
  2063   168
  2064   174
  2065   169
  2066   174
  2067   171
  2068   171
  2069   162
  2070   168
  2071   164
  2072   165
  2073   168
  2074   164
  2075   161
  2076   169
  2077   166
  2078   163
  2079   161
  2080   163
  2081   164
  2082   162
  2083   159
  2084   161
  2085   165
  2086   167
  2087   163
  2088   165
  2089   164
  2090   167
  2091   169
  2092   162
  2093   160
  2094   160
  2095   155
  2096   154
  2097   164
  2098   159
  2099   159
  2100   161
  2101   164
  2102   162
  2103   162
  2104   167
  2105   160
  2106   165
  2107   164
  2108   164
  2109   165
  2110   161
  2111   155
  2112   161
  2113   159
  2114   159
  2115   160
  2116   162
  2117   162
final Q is 3.53 mm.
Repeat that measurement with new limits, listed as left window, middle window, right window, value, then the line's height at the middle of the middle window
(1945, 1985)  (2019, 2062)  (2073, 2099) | 4.25 mm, 161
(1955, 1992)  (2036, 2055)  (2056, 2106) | 1.89 mm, 162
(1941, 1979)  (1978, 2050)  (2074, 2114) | 9.82 mm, 161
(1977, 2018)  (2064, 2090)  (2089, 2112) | -1.38 mm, 157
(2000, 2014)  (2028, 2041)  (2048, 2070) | 2.90 mm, 146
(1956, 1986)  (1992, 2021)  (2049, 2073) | 4.86 mm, 162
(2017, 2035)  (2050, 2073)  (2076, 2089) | -1.98 mm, 155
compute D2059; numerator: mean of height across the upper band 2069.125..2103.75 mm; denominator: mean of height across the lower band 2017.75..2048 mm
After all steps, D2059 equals 1.21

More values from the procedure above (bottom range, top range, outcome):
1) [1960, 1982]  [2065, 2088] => 1.05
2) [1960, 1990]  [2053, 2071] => 1.08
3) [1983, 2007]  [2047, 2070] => 1.14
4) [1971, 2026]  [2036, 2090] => 1.11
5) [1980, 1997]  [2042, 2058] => 1.08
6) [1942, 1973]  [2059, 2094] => 1.03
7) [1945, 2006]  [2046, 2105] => 1.06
